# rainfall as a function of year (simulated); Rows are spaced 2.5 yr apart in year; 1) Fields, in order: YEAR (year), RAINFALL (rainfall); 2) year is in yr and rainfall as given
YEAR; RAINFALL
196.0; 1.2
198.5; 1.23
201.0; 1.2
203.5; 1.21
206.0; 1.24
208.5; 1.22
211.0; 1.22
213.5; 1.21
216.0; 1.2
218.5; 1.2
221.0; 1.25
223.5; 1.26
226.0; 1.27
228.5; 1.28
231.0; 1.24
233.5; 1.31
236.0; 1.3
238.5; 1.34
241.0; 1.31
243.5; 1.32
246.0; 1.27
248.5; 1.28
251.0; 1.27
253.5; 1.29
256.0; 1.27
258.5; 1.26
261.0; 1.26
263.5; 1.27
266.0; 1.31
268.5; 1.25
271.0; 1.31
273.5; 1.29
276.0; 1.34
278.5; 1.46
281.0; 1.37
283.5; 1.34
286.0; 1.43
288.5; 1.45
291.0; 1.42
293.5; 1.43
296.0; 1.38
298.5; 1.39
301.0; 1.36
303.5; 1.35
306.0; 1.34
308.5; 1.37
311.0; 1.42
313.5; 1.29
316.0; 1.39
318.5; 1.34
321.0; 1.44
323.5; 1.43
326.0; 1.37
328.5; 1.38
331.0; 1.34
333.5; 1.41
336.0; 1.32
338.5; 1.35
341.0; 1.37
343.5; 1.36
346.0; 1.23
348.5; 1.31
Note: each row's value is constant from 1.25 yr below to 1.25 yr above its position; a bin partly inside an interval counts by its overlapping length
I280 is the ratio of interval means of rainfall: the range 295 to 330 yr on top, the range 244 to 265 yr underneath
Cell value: 1.08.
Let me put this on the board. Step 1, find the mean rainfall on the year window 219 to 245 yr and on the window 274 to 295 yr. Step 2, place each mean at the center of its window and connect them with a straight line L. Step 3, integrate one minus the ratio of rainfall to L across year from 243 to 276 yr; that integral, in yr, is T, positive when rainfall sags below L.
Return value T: 1.6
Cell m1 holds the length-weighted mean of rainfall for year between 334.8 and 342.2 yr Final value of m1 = 1.35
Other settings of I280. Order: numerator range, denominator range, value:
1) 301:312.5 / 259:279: 1.05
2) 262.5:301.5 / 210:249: 1.08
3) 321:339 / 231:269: 1.07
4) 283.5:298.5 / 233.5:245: 1.07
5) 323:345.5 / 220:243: 1.06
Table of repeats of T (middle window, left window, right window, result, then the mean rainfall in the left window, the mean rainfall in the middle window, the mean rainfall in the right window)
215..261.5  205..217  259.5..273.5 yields -0.9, 1.22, 1.27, 1.28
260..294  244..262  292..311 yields -0.6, 1.27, 1.35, 1.38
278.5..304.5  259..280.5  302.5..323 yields -1.1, 1.31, 1.4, 1.37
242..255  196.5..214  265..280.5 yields 0.0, 1.22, 1.29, 1.33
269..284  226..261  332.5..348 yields -0.5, 1.29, 1.35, 1.34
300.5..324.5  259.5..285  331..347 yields -0.7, 1.32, 1.37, 1.34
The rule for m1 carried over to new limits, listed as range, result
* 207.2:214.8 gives 1.22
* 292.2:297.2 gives 1.41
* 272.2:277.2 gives 1.31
